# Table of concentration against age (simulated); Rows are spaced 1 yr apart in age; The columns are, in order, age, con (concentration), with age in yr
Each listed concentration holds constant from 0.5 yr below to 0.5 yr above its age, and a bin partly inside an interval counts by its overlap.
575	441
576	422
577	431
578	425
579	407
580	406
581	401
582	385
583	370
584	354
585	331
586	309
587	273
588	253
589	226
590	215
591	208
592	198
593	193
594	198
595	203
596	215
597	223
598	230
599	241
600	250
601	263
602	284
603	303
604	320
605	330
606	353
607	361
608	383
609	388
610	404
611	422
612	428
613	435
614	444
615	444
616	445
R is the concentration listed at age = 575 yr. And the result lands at 441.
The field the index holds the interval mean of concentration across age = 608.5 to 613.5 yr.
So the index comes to 415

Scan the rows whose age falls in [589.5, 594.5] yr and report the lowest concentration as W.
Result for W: 193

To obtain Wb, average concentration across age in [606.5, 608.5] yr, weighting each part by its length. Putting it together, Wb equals 372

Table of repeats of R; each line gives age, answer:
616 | 445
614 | 444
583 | 370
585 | 331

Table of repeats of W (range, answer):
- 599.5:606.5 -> 250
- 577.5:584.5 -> 354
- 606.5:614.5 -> 361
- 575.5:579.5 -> 407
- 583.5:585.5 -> 331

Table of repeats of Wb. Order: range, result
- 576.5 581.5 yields 414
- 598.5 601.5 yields 251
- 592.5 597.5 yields 206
